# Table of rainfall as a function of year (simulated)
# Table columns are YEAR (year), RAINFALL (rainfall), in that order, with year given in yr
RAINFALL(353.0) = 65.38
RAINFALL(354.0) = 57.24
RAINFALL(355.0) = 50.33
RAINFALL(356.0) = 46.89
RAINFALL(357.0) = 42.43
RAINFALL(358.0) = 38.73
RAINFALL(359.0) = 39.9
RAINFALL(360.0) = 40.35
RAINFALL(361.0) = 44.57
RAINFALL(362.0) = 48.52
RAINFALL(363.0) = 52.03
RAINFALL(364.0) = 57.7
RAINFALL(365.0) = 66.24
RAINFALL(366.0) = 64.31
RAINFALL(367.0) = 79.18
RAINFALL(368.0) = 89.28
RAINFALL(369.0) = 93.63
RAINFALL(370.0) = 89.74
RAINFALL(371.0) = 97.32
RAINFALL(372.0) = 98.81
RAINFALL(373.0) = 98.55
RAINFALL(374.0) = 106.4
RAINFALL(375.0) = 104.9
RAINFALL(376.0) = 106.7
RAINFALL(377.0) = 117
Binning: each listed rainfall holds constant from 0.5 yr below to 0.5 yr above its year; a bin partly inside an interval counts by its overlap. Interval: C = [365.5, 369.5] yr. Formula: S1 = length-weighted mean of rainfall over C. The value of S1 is 81.6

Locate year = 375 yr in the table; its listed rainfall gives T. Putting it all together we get 104.9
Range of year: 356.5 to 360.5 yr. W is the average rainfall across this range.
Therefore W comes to 40.4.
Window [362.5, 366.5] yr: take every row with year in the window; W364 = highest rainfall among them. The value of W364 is 66.24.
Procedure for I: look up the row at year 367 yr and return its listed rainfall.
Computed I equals 79.18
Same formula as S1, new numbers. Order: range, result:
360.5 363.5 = 48.4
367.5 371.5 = 92.5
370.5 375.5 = 101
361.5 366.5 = 57.8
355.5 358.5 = 42.7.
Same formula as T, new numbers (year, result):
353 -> 65.38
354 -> 57.24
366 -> 64.31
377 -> 117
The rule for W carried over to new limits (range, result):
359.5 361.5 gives 42.5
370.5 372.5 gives 98.1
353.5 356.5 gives 51.5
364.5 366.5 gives 65.3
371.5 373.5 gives 98.7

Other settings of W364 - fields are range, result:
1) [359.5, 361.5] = 44.57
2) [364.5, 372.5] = 98.81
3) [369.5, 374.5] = 106.4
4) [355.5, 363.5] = 52.03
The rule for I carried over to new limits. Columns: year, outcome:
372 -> 98.81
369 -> 93.63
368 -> 89.28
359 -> 39.9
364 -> 57.7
